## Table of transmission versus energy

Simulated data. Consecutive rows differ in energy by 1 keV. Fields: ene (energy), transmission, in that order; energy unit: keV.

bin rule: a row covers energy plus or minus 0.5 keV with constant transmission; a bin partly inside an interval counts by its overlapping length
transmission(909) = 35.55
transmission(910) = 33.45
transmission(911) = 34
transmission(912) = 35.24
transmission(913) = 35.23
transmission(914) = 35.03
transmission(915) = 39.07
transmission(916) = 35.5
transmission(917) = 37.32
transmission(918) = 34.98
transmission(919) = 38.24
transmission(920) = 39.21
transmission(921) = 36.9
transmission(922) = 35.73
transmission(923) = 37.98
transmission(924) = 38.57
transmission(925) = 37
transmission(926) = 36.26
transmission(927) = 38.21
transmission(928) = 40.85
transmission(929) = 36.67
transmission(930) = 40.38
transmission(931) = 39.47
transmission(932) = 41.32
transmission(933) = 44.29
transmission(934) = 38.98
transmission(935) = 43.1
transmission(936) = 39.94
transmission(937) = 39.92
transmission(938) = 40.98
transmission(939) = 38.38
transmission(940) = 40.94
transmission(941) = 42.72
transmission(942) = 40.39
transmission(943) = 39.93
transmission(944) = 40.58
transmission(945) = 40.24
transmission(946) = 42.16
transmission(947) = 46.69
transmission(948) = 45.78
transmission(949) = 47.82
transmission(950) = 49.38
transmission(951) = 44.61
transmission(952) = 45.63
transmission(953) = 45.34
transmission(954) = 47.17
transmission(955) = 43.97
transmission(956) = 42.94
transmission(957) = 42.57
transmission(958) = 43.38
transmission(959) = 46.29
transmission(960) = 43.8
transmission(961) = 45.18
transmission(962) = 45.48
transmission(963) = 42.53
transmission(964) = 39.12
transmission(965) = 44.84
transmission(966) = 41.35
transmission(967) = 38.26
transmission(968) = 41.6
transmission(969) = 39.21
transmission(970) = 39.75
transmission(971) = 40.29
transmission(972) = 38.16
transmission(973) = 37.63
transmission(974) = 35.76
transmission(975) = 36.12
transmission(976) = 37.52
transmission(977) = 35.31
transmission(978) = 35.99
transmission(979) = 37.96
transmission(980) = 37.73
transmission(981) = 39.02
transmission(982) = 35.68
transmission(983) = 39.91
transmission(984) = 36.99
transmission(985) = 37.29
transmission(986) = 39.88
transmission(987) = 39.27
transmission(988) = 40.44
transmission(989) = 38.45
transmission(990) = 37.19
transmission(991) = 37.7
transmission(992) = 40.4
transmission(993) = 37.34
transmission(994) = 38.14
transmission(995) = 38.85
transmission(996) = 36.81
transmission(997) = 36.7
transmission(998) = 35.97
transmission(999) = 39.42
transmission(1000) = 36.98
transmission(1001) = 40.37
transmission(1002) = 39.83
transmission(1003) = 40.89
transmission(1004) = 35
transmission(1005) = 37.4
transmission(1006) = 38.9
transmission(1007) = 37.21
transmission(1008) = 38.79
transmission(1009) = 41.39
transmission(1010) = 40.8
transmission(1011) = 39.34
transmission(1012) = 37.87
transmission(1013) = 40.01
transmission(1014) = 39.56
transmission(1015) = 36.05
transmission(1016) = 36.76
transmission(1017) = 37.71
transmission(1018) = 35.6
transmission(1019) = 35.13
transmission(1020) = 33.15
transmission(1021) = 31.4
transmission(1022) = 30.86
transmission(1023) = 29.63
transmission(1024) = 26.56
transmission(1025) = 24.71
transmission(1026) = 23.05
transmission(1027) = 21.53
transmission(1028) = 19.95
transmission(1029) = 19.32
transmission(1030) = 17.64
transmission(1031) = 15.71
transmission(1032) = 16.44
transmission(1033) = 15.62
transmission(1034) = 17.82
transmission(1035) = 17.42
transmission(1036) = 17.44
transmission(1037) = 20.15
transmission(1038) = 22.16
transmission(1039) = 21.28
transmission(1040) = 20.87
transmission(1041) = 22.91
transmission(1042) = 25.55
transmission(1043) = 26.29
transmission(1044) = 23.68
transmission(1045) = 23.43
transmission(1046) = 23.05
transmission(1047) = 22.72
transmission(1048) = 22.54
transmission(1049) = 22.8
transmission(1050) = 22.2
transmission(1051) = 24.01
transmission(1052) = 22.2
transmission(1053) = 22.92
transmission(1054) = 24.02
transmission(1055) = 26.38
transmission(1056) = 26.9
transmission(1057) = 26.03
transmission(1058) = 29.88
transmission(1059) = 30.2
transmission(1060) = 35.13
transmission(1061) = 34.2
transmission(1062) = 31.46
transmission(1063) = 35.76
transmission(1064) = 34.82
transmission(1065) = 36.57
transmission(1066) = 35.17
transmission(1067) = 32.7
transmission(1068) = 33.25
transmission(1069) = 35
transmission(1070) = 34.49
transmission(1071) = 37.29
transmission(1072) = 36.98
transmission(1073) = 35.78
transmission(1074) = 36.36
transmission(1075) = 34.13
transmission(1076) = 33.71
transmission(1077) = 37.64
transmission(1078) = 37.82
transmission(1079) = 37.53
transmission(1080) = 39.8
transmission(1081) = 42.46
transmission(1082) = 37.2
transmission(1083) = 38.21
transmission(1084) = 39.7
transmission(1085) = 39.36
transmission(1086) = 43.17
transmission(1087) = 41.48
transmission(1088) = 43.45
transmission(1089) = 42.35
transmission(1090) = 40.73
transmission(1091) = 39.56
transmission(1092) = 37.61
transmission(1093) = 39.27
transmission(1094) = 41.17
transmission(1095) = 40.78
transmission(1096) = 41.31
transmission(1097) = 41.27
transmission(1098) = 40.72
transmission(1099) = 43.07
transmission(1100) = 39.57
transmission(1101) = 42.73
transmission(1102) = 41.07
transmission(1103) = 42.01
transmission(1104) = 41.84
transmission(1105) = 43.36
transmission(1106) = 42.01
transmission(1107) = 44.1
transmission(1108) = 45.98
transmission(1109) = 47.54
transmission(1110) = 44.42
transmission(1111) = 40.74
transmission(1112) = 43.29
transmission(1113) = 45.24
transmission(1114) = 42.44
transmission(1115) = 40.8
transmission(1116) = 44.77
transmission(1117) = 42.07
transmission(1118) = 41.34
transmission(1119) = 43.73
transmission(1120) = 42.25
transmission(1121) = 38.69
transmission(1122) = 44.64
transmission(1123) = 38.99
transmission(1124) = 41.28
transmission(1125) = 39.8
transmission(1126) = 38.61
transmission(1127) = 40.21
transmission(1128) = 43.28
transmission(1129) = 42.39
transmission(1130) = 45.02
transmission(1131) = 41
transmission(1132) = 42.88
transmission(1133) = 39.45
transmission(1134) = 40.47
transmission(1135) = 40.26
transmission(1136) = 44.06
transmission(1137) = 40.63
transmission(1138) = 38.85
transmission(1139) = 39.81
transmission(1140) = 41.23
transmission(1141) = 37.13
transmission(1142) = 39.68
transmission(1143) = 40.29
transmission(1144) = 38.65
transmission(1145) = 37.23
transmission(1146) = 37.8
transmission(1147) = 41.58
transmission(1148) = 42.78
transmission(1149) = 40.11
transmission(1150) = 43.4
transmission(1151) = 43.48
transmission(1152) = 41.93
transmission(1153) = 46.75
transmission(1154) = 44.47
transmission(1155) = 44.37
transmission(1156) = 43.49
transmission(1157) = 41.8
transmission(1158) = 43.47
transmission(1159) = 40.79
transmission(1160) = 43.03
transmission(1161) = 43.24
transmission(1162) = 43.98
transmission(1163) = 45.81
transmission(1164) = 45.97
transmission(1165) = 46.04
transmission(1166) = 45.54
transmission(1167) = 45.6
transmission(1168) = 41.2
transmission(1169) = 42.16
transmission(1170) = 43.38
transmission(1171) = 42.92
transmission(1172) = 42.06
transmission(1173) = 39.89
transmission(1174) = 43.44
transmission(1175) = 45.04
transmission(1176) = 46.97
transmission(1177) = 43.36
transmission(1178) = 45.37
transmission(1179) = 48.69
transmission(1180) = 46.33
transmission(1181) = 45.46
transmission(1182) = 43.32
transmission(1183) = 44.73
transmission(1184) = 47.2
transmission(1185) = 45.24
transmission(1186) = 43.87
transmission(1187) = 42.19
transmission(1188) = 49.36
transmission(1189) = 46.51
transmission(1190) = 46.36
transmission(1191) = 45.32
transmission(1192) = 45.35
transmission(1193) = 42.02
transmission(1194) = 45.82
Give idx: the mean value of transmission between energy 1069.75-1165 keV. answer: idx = 41.2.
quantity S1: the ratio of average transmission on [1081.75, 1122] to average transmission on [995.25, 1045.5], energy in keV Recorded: 1.4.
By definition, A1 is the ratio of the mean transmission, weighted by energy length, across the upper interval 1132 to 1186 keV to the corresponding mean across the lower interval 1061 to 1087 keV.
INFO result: 1.17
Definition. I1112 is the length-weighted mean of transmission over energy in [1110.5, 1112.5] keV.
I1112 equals 42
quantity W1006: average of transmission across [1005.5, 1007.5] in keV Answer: 38.1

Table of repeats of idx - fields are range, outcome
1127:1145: 40.8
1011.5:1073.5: 27.7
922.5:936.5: 39.5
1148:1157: 43.4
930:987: 41.2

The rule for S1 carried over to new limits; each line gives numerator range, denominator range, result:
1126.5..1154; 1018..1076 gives 1.53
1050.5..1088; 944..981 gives 0.82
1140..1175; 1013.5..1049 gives 1.70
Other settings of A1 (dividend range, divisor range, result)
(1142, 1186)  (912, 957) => 1.07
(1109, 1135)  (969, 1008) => 1.10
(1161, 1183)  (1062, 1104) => 1.15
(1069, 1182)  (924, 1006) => 1.03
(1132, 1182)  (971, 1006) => 1.12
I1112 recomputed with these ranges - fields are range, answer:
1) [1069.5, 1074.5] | 36.2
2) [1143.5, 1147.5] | 38.8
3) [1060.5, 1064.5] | 34.1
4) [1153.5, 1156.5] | 44.1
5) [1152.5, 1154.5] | 45.6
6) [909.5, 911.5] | 33.7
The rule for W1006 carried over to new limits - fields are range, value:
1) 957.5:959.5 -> 44.8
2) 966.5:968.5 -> 39.9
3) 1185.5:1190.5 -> 45.7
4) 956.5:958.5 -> 43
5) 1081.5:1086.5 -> 39.5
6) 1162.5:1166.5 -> 45.8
